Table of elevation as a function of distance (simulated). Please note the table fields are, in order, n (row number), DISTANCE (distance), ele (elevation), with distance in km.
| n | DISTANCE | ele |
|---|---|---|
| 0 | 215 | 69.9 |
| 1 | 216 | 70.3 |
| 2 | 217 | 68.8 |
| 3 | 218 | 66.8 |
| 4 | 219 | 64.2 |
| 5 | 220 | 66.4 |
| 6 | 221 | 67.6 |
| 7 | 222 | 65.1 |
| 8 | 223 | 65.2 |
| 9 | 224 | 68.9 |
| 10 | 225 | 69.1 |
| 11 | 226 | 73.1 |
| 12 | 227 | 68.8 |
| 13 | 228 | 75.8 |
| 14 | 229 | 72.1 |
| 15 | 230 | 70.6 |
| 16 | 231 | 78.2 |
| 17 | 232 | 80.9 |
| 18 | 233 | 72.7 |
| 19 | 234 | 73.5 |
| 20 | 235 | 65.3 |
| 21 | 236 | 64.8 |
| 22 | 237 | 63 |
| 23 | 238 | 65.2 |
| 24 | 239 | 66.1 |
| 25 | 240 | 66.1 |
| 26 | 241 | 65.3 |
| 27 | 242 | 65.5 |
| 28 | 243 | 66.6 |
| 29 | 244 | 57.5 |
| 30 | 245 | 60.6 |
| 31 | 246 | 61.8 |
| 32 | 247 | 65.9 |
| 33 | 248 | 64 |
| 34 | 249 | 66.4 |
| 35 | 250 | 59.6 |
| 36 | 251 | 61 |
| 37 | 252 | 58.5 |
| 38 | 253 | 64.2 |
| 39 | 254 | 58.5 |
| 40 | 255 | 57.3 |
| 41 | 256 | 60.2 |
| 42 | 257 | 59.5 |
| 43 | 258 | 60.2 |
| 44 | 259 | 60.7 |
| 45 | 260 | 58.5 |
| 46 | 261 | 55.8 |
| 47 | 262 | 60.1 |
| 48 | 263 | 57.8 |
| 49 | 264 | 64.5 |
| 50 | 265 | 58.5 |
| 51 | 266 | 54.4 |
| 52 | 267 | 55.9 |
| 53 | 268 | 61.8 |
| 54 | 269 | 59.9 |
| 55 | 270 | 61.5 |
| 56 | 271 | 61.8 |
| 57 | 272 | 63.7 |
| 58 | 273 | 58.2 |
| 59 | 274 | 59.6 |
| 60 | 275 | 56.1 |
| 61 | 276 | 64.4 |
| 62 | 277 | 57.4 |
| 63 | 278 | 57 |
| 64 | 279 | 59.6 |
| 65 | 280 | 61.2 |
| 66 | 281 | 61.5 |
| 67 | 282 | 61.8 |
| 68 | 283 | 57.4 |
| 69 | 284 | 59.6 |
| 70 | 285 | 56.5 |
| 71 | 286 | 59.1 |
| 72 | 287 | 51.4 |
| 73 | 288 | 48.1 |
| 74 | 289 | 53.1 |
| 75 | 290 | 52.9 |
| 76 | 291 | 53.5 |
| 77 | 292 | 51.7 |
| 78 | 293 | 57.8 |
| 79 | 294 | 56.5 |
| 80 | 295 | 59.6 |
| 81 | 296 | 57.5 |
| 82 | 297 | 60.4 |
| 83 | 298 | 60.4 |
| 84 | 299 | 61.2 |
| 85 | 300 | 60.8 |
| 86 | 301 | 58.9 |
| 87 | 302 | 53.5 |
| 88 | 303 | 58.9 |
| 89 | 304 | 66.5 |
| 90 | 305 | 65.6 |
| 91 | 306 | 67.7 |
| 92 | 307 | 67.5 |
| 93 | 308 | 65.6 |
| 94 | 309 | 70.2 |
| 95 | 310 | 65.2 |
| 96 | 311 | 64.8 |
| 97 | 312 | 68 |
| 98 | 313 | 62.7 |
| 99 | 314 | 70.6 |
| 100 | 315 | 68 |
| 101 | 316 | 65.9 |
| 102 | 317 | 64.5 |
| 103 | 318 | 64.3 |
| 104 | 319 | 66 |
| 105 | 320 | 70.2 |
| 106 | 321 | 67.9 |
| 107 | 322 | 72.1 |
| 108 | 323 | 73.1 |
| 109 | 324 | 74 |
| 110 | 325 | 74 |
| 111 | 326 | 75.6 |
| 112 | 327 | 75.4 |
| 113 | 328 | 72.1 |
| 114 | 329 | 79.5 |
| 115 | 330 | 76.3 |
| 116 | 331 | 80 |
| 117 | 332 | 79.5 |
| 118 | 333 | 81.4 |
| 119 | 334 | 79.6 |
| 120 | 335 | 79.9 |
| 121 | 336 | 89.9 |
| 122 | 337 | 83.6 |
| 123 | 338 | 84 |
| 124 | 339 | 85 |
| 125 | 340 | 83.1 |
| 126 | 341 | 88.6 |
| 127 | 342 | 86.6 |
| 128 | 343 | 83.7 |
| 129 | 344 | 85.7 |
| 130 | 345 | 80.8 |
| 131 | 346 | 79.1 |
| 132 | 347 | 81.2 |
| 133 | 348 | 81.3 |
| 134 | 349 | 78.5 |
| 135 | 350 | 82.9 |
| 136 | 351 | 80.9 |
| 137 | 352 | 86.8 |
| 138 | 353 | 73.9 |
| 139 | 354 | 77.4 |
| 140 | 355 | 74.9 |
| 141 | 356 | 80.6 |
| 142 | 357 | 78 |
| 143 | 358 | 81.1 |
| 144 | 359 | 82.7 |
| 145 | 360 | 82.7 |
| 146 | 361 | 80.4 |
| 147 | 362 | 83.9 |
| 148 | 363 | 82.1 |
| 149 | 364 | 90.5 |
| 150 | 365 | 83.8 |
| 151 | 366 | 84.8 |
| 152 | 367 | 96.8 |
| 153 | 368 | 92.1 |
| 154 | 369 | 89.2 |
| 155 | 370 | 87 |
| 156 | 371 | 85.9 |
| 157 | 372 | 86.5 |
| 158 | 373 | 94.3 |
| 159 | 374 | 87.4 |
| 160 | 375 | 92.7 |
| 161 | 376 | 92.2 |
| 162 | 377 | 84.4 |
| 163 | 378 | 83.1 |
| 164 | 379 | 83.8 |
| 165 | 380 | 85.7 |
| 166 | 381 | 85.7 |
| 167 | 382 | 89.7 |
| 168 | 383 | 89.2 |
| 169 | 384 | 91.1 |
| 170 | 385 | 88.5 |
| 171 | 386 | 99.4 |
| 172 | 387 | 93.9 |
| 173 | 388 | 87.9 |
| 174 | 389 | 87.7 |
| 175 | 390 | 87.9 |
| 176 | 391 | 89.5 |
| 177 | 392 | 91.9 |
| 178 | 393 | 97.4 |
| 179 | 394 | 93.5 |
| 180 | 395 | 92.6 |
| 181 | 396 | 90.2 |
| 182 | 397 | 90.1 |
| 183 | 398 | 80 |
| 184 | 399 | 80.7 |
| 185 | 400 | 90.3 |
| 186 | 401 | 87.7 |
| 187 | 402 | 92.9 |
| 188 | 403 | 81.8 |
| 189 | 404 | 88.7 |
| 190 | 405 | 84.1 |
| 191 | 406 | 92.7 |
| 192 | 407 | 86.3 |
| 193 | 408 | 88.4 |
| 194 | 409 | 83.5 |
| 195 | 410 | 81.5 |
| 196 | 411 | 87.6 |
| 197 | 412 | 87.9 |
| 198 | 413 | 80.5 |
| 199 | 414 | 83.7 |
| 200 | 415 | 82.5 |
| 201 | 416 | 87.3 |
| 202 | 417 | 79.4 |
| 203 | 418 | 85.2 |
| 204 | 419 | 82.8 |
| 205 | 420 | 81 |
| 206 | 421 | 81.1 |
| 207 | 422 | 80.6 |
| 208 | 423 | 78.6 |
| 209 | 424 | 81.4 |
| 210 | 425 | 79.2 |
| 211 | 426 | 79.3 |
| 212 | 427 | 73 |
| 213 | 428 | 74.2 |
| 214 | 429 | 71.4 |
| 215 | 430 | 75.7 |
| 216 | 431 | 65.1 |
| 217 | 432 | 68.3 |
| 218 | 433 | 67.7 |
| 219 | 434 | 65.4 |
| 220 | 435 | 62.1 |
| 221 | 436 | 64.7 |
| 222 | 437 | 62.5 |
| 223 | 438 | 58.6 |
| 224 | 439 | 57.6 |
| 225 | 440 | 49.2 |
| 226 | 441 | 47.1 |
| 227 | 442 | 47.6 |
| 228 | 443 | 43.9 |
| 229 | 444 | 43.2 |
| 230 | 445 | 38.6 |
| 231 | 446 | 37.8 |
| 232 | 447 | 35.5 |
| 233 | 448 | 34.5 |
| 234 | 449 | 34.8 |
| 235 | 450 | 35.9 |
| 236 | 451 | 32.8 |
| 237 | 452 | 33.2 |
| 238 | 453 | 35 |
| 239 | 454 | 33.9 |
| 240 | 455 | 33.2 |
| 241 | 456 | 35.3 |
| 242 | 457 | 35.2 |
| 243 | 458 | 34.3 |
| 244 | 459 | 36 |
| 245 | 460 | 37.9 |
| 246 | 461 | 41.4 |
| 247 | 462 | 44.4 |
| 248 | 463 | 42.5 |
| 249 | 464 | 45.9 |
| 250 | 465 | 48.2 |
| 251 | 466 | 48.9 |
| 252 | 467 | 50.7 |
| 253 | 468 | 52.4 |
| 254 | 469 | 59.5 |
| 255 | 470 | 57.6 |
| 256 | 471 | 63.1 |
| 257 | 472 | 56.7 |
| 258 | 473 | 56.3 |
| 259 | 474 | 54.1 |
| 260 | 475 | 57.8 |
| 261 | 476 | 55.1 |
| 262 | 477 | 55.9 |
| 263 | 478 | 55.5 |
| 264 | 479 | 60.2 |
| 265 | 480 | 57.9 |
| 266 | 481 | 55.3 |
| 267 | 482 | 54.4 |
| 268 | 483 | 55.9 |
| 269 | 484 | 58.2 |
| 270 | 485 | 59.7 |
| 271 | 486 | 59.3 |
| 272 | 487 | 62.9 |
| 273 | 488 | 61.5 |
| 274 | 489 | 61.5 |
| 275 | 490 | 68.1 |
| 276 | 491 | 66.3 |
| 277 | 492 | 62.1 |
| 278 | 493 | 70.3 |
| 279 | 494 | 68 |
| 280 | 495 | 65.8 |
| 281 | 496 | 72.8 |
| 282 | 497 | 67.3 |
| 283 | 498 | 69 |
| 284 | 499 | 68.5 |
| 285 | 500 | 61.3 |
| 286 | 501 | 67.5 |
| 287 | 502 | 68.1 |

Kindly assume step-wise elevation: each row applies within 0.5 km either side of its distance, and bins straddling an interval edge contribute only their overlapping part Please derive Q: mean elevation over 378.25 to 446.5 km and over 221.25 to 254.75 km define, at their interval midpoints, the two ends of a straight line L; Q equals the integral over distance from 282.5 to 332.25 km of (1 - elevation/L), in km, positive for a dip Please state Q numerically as 4.9 km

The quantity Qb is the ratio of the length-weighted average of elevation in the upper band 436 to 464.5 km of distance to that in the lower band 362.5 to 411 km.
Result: 0.47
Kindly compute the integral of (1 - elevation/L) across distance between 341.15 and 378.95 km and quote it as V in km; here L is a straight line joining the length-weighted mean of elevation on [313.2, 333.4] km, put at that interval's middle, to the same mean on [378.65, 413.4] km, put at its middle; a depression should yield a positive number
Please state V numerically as -1.8 km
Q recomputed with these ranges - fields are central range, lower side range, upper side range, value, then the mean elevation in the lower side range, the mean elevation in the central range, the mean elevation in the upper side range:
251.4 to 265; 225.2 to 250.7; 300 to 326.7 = 1.6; 67.5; 59.6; 66.9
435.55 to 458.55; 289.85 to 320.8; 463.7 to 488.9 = 6.2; 62.6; 41.9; 56.3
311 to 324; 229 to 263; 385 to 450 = 0.1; 64.1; 67.9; 75.1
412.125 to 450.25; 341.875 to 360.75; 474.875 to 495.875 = 2.3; 80.9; 65.1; 60.8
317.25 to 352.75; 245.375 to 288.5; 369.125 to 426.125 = -2.4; 59.6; 78.8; 86.8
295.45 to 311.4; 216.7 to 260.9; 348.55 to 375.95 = 2.7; 65.6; 62.8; 84.5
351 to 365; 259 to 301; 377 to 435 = -1.3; 58.3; 81.2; 84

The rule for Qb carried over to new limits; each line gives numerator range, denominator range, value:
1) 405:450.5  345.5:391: 0.80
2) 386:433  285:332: 1.30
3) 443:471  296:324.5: 0.63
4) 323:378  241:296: 1.40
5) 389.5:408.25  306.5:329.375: 1.28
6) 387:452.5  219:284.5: 1.15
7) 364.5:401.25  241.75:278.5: 1.48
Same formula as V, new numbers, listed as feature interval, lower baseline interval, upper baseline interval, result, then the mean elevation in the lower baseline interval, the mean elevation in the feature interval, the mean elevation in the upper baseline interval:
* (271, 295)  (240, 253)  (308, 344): 3.85 km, 62.9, 57.4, 75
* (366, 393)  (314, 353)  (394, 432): -2.91 km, 77.8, 89.4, 82.9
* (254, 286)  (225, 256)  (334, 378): 5.16 km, 66.2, 59.4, 84.3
